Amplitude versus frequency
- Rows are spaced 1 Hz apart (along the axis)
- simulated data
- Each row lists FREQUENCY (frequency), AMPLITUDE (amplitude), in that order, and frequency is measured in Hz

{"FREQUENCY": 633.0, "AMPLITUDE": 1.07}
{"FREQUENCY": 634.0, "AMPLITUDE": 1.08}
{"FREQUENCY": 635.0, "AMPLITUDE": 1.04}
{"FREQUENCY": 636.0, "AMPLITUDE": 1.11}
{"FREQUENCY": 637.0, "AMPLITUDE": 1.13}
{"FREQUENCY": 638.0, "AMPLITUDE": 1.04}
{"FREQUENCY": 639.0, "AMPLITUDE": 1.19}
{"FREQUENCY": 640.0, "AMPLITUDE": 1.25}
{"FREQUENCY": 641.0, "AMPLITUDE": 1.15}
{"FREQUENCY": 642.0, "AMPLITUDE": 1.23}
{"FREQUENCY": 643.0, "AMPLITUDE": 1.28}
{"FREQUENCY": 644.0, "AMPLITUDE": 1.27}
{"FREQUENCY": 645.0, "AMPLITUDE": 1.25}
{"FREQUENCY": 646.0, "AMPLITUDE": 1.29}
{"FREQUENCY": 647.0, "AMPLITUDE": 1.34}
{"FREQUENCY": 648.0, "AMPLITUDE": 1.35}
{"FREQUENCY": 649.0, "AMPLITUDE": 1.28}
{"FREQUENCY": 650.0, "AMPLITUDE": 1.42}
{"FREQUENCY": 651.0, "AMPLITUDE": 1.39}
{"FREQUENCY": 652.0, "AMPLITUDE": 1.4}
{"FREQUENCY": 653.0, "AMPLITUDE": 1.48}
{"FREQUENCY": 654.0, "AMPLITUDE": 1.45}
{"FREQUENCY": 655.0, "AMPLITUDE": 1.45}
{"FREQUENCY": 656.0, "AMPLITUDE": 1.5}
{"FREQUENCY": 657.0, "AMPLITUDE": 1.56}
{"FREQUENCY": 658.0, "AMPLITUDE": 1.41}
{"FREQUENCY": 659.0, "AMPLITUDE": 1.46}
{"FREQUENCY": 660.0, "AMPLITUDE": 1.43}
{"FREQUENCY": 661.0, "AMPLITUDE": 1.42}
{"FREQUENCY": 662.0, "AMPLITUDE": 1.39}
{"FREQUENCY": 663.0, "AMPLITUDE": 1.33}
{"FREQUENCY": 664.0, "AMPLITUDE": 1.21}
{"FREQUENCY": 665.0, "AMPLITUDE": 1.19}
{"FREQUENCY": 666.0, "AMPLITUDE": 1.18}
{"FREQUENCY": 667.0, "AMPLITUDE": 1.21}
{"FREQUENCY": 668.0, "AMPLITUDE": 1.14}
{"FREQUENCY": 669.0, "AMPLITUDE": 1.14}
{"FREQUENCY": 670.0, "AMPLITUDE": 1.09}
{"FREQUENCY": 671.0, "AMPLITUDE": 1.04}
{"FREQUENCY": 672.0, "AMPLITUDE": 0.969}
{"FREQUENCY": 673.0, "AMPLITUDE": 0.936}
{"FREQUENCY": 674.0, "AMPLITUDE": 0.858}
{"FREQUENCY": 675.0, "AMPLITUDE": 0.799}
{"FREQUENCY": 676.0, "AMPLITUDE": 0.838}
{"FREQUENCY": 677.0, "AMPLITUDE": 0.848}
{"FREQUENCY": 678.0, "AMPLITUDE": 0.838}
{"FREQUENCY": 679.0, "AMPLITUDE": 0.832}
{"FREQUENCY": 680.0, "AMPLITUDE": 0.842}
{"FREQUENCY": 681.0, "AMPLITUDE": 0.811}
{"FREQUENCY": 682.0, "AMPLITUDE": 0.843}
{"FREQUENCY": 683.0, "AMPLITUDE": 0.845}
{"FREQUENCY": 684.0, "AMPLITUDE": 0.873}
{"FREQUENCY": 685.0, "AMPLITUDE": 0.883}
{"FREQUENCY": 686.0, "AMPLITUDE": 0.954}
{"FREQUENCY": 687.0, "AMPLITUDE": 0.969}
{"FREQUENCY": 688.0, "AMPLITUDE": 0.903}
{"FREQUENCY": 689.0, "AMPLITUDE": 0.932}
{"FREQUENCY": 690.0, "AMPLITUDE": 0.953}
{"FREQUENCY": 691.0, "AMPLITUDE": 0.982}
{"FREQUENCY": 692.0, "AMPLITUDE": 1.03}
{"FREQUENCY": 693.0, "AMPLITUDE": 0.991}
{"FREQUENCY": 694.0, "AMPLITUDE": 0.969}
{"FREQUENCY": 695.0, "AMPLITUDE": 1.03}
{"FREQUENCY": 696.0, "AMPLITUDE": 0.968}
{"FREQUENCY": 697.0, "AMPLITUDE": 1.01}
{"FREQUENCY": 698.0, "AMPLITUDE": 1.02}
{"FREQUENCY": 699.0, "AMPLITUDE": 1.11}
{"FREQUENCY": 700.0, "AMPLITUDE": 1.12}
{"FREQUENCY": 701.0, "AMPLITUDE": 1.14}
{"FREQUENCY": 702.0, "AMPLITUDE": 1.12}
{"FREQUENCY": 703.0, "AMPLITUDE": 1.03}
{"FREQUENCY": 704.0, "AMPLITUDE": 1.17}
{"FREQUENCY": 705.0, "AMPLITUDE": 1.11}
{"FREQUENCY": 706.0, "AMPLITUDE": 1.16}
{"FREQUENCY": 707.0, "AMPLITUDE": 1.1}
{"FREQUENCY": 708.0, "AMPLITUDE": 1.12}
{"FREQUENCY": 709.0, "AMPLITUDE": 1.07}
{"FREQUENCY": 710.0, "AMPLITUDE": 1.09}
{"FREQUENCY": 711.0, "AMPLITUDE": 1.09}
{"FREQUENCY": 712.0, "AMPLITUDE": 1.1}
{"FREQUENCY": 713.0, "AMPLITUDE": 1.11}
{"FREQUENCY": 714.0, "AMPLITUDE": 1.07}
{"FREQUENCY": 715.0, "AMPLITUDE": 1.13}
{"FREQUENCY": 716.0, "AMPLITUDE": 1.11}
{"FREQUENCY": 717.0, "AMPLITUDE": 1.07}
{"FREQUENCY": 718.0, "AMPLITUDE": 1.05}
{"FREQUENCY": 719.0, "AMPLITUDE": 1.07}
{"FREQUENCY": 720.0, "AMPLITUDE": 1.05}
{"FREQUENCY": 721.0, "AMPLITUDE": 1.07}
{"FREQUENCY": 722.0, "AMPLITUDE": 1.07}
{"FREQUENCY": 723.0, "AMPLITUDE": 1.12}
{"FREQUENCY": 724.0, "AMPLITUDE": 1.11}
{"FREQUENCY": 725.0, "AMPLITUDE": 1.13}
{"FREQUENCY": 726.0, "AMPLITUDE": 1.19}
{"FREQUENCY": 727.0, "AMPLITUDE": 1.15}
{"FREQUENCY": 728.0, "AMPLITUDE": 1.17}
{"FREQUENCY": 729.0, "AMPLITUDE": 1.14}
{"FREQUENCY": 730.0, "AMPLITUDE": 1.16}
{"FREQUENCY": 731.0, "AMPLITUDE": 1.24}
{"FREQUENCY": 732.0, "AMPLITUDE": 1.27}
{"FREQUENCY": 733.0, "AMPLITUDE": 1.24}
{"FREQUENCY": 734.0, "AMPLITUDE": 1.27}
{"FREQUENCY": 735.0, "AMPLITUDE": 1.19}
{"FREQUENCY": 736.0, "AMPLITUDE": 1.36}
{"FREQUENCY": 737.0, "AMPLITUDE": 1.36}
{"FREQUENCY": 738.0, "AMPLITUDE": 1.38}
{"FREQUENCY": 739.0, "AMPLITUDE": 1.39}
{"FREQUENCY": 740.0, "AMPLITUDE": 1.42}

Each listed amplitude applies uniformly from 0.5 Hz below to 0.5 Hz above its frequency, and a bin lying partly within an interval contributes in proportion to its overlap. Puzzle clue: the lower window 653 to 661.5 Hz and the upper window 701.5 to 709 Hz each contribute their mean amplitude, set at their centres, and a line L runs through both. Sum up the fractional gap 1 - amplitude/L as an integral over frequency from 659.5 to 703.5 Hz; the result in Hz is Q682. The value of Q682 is 8.9 Hz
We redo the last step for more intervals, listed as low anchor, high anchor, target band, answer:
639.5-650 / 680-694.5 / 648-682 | -2.0 Hz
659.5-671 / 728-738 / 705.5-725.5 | 2.5 Hz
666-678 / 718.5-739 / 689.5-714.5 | 0.7 Hz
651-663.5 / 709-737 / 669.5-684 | 5.0 Hz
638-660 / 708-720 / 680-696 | 3.5 Hz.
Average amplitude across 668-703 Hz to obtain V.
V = 0.959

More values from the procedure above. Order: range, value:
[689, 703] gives 1.03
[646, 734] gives 1.12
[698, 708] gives 1.11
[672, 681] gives 0.853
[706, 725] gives 1.09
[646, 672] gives 1.32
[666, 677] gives 1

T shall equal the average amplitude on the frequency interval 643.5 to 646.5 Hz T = 1.27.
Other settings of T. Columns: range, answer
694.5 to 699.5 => 1.03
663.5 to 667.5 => 1.2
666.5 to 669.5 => 1.16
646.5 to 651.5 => 1.36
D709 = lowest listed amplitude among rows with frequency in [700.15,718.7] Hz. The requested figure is 1.03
